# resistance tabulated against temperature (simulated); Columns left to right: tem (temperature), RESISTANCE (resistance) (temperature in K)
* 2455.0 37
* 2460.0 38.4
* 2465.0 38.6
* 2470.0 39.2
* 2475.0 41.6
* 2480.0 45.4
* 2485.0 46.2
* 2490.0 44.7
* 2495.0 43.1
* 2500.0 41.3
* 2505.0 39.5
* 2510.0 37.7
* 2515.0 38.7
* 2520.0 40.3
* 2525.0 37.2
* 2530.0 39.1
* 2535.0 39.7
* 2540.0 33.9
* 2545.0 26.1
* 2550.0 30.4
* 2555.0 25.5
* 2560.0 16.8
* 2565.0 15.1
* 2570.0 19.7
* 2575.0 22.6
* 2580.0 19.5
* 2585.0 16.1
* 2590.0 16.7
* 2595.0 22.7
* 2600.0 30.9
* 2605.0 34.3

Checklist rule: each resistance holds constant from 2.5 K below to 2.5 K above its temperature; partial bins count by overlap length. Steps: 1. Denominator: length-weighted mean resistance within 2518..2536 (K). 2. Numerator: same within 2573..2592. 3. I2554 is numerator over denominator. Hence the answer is 0.48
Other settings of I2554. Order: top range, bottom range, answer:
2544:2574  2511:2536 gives 0.57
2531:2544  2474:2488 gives 0.80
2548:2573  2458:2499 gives 0.51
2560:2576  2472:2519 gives 0.44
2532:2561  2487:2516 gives 0.72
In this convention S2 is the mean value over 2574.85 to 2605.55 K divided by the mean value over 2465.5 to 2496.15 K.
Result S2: 0.52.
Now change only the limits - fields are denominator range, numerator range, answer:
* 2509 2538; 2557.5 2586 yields 0.48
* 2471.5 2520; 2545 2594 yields 0.49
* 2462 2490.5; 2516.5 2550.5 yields 0.84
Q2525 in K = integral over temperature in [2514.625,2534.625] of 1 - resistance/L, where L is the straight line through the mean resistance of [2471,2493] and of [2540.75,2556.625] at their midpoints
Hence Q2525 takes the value -3.01 K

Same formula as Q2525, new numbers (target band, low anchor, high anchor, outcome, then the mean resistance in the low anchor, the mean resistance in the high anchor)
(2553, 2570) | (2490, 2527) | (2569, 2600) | 4.8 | 40.1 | 20.5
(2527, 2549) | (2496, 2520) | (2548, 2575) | -3.7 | 39.6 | 21.4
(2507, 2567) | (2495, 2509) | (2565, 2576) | -3.3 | 40.6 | 19.6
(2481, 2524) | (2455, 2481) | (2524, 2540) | -2.7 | 40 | 38.1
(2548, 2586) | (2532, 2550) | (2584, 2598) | 7.4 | 33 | 19.2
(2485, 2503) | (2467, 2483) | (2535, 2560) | -2.2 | 42.1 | 28.8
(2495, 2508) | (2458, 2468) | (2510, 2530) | -0.7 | 38.5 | 38.6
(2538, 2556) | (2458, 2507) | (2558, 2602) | -1.2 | 41.9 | 19.9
